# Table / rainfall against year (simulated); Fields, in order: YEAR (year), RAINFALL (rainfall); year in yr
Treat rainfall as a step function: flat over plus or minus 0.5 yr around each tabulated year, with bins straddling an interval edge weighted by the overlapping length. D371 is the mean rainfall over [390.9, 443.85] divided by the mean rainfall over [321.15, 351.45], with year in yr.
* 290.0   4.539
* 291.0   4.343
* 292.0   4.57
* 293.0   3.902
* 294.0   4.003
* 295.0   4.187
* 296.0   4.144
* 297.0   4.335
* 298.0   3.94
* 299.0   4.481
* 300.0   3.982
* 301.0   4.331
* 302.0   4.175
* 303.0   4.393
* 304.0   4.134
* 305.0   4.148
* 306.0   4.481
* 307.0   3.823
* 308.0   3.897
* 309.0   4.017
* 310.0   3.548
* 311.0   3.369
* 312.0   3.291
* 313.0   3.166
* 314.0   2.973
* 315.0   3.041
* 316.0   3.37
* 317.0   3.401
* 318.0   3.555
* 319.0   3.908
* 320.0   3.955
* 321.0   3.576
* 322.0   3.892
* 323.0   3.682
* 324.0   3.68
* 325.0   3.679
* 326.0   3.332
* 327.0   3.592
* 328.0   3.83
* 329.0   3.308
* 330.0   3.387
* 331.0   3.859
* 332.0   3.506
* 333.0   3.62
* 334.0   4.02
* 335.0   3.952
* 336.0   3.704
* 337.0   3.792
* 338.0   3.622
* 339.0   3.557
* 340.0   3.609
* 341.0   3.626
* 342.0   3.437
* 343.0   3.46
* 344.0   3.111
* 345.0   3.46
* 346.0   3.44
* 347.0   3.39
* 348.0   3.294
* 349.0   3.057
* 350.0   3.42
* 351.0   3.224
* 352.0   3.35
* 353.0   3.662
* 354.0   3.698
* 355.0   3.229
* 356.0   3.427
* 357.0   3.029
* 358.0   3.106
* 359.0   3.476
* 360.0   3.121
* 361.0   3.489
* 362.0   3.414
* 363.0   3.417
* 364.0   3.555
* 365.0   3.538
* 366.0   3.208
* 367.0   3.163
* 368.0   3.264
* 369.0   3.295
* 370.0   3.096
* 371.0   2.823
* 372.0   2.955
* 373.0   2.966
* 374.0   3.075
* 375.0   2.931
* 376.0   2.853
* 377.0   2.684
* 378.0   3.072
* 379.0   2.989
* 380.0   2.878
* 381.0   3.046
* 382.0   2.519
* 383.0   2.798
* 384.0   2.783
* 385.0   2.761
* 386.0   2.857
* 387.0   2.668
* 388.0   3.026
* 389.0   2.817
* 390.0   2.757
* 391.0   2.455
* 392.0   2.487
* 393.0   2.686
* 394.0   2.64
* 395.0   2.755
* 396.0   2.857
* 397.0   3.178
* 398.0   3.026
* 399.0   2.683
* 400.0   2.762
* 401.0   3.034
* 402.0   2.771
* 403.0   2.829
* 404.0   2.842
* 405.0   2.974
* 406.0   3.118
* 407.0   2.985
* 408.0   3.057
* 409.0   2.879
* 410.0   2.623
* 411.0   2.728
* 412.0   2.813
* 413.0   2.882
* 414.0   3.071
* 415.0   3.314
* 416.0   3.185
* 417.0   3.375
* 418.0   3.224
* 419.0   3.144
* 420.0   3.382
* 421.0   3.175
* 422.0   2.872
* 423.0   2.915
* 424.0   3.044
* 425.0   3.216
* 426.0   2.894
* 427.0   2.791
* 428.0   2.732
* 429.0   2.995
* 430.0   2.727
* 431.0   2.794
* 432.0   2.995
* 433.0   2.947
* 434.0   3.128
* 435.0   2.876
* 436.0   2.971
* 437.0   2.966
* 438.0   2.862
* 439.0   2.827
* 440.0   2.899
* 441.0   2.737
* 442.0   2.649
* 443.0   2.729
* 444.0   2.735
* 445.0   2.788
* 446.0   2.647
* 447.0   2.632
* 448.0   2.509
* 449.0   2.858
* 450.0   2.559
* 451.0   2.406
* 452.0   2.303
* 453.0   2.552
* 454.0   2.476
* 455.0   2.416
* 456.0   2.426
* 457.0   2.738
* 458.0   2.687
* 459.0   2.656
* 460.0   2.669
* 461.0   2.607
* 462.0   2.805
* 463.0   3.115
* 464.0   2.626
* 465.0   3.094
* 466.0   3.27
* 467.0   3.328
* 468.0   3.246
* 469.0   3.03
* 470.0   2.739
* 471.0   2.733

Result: 0.8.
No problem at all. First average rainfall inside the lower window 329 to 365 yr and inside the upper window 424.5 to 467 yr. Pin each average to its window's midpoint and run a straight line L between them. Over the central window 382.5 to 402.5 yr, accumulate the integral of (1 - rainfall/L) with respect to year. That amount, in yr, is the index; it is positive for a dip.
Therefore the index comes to 2.28 yr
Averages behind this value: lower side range 3.47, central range 2.79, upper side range 2.78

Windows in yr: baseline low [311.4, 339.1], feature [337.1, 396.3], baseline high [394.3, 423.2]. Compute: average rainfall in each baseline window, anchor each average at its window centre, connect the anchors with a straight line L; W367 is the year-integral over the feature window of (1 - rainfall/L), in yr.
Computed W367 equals 2.8 yr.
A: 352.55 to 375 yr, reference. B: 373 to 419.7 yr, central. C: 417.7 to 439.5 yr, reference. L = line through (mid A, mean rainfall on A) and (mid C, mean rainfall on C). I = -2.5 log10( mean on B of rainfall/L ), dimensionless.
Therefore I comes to 0.081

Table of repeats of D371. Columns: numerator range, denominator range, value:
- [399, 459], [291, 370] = 0.79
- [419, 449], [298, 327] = 0.77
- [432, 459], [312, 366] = 0.78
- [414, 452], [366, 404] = 1.01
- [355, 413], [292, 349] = 0.80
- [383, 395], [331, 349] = 0.77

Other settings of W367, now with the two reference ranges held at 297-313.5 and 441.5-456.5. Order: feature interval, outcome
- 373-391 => 2.1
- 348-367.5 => 0.6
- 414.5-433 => -1.4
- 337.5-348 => 0.4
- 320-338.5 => 0.3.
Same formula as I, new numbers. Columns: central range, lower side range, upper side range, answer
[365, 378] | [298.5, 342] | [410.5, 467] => 0.10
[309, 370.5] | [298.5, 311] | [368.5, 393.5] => 0.01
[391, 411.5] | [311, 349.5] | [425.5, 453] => 0.07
